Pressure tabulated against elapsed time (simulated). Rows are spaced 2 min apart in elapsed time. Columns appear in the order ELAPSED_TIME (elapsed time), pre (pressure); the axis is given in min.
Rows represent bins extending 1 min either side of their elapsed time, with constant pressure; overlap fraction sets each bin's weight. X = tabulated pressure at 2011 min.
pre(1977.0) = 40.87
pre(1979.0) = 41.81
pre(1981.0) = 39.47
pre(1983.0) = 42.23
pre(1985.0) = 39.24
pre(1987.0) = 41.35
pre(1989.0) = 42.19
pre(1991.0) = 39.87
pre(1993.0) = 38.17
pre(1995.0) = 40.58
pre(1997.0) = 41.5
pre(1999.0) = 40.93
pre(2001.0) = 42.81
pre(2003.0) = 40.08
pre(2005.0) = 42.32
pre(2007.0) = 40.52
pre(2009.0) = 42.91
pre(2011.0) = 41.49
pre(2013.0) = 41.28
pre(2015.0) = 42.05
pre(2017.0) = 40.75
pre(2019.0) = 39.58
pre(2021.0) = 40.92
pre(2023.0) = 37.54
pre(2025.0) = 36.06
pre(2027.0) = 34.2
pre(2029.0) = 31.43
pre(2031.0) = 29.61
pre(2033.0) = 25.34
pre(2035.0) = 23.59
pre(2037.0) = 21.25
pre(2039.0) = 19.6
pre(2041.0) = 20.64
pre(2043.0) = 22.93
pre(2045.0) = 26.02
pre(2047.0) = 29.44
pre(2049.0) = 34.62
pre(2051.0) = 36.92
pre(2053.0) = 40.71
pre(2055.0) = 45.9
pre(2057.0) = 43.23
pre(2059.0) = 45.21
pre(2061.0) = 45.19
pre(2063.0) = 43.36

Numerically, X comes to 41.49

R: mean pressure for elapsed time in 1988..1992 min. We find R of 41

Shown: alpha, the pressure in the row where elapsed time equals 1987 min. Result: 41.35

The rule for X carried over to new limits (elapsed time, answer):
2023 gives 37.54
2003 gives 40.08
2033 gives 25.34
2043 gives 22.93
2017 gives 40.75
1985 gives 39.24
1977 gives 40.87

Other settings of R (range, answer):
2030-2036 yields 26.2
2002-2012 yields 41.5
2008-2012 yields 42.2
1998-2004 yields 41.3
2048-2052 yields 35.8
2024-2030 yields 33.9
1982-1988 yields 40.9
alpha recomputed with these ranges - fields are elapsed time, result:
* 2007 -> 40.52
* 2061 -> 45.19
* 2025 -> 36.06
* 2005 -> 42.32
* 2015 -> 42.05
